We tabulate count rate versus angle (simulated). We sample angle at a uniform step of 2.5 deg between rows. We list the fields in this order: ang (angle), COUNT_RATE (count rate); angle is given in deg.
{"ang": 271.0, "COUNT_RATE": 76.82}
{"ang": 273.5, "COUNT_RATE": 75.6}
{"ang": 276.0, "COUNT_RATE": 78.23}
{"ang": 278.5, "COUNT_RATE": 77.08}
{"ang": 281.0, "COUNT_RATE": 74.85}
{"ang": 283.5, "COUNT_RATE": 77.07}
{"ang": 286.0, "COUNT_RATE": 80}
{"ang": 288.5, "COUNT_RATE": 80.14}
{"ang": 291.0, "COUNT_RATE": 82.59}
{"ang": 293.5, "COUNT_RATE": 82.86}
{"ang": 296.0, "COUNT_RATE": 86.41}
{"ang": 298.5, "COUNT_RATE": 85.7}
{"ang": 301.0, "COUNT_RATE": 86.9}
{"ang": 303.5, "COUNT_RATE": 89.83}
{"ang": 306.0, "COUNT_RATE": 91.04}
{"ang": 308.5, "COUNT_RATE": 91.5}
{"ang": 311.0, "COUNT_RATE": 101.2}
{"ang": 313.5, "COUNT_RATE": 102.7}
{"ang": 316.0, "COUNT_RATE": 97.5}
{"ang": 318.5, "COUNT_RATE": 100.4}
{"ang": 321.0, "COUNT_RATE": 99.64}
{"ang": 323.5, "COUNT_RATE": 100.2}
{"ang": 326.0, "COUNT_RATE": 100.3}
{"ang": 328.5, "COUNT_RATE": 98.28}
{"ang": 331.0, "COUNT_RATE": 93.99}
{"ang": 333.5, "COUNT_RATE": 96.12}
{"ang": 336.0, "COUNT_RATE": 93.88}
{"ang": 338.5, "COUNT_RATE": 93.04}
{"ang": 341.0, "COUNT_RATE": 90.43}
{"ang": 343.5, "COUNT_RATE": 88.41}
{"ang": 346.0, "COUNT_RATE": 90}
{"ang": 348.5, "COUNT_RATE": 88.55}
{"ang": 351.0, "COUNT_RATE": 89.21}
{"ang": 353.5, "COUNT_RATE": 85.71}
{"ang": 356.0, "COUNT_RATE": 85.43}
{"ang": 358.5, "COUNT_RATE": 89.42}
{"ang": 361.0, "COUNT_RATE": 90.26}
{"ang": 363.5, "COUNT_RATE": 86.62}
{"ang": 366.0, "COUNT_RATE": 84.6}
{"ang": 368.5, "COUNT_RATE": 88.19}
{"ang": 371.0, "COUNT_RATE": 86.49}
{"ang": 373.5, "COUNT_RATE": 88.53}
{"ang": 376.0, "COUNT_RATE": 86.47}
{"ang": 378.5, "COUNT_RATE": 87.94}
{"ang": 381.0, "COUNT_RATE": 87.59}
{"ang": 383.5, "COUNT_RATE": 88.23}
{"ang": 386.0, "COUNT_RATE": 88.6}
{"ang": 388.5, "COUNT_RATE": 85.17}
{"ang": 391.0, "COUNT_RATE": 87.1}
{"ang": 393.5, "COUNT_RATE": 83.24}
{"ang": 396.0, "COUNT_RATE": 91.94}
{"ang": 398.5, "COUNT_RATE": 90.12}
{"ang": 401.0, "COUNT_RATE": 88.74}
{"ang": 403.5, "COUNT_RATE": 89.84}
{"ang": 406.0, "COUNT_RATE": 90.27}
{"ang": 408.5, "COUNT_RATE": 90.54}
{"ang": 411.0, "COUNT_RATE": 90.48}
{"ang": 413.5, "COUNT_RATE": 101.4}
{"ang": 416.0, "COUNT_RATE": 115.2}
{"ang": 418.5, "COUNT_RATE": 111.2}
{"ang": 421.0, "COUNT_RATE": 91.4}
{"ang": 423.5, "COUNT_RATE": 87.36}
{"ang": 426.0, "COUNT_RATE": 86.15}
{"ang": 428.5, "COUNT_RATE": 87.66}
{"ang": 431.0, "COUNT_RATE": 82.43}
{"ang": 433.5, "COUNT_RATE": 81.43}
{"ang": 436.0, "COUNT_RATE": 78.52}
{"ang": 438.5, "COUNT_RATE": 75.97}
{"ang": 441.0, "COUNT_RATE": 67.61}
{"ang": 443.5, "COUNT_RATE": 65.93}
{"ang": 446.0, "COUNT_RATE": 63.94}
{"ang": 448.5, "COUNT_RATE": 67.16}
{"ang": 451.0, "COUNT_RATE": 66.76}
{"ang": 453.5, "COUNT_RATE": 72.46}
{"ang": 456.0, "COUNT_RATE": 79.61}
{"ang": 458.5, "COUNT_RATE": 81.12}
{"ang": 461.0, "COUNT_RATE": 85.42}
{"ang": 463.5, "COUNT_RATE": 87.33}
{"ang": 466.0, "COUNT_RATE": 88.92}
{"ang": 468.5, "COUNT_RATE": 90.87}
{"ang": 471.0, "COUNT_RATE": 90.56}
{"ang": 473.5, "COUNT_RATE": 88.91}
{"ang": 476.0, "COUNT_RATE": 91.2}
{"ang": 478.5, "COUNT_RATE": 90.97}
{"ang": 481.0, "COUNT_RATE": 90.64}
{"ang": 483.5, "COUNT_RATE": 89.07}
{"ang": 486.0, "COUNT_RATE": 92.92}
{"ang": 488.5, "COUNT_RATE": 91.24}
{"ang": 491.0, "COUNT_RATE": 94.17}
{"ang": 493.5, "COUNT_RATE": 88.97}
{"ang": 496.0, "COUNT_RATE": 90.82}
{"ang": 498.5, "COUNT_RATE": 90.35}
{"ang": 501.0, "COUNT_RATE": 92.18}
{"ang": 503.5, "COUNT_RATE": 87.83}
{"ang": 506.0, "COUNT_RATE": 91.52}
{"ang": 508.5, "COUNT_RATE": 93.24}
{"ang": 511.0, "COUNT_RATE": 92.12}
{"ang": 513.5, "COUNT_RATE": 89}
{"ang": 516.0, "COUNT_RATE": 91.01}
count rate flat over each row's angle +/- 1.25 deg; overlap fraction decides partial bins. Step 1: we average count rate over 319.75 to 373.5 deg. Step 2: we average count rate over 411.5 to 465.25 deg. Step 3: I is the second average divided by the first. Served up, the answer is 0.91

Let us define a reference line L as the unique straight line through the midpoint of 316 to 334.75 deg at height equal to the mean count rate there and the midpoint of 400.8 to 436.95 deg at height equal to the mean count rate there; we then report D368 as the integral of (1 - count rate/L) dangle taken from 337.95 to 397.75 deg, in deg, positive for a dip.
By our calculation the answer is 4.6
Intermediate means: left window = 98.4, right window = 91.7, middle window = 87.9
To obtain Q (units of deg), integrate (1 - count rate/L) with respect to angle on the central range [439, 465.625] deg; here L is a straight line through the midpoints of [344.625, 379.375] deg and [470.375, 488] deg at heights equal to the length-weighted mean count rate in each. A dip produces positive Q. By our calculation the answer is 4.6 deg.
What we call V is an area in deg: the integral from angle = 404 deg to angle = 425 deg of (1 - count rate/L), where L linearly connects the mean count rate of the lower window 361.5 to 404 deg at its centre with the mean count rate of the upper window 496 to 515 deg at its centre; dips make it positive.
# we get -2.0 deg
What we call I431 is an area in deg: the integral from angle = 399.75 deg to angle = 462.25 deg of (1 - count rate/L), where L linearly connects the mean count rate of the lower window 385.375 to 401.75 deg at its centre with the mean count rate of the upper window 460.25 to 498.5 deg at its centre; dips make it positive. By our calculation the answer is 3.4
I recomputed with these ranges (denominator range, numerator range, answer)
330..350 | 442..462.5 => 0.79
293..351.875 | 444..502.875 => 0.91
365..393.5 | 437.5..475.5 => 0.90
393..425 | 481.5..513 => 0.97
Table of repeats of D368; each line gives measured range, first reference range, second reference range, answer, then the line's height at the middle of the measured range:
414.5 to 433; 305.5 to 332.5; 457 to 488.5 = -0.4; 91.9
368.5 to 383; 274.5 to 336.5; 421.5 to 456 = -0.9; 82.6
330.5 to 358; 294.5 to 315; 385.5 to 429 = 0.5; 92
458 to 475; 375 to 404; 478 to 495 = 0.5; 90.5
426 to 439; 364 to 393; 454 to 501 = 0.9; 88.1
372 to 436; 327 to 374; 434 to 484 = -3.7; 85.3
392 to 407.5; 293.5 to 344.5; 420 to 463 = -1.1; 83.4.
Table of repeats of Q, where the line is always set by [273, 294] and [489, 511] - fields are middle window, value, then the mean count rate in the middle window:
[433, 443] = 1.47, 74.7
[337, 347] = -1.04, 90.6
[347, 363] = -1.01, 88.1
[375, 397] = -0.71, 87.3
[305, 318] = -2.72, 97.1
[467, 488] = -0.17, 90.6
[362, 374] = -0.47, 86.9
